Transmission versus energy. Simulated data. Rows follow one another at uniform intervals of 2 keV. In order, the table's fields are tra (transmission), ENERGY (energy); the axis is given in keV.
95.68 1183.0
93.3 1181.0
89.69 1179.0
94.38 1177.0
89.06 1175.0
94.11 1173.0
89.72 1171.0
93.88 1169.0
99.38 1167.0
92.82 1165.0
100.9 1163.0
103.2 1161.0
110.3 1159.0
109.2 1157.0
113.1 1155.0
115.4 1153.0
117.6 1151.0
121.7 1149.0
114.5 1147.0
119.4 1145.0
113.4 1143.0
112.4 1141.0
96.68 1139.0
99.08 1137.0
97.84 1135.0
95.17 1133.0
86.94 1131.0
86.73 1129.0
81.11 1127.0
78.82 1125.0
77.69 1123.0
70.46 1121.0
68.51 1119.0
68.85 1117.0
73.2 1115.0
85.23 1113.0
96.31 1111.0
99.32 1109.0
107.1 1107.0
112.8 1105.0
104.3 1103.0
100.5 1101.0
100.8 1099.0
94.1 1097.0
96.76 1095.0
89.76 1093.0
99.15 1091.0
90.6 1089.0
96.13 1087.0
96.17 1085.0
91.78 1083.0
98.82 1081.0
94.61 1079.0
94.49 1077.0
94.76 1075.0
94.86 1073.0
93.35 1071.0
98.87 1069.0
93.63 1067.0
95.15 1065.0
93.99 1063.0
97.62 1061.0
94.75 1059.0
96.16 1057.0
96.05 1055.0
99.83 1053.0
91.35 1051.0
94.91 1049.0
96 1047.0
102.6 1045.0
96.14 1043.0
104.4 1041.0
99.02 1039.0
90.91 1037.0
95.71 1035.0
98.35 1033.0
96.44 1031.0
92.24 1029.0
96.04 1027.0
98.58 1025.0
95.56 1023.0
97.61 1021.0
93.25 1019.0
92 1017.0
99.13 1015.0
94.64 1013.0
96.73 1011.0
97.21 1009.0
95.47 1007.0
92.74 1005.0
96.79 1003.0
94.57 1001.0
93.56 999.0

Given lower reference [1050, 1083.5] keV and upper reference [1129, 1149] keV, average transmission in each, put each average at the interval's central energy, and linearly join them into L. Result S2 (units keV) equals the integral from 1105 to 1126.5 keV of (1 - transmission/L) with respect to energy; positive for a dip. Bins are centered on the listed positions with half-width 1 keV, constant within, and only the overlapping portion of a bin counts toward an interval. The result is 3.7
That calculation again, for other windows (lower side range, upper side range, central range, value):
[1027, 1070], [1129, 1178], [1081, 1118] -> 1.8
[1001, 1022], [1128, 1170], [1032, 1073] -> 0.8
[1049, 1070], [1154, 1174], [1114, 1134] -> 4.1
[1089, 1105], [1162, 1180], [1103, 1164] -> -1.2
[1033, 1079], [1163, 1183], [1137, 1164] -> -4.9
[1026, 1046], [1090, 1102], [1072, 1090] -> 0.4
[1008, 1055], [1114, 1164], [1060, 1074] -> 0.2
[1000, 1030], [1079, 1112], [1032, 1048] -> -0.3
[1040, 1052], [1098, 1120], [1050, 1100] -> -0.1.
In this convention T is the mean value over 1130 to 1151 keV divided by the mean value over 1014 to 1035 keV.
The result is 1.11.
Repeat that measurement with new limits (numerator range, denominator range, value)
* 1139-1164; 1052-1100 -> 1.17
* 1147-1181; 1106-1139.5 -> 1.19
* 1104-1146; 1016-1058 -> 0.95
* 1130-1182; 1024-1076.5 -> 1.06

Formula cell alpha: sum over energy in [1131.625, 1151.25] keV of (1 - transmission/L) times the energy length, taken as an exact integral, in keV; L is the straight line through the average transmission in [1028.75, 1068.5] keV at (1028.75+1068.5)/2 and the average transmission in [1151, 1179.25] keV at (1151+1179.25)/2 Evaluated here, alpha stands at -1.6 keV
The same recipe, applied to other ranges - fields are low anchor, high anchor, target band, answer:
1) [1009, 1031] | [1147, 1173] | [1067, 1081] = 0.6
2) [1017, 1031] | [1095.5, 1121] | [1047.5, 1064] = -0.3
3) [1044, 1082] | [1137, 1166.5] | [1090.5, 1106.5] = 0.2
